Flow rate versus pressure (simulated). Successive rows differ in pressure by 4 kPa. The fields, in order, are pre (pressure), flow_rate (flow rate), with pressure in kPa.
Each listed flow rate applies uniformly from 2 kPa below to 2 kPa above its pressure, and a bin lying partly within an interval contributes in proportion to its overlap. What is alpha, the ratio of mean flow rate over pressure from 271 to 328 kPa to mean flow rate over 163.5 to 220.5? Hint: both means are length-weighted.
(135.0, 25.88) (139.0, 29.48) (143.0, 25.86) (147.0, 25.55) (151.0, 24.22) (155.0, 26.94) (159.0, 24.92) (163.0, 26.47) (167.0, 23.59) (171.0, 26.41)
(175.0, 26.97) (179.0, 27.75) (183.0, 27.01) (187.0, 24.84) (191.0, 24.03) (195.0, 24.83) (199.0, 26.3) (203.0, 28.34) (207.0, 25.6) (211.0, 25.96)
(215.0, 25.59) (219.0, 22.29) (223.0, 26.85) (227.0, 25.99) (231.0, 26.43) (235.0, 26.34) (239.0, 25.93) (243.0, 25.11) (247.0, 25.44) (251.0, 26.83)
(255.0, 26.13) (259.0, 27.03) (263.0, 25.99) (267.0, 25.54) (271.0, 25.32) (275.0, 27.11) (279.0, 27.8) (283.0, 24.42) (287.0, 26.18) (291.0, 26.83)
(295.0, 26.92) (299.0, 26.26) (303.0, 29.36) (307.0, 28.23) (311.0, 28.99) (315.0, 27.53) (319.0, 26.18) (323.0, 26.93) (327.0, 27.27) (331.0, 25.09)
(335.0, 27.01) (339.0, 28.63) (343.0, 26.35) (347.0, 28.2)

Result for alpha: 1.1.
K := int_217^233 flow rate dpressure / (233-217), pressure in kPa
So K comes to 25.4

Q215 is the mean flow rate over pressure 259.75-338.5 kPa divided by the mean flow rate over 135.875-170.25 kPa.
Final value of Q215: 1.04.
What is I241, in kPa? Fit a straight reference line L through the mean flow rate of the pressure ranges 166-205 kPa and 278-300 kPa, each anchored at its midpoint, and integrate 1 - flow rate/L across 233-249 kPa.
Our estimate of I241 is 0.3 kPa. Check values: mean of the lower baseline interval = 26.1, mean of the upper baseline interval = 26.3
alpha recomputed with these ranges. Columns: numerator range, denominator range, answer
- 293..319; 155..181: 1.06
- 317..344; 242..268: 1.03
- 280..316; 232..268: 1.04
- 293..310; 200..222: 1.08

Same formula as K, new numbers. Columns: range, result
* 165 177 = 25.7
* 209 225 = 25.2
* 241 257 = 25.9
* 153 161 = 25.9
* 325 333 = 26.2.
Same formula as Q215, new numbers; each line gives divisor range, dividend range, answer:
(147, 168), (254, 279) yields 1.04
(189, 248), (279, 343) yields 1.05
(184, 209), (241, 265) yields 1.01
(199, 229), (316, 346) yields 1.04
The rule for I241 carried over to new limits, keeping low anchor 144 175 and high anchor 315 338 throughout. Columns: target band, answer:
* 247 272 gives 0.1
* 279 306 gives -0.4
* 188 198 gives 0.4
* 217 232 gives 0.4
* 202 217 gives -0.2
